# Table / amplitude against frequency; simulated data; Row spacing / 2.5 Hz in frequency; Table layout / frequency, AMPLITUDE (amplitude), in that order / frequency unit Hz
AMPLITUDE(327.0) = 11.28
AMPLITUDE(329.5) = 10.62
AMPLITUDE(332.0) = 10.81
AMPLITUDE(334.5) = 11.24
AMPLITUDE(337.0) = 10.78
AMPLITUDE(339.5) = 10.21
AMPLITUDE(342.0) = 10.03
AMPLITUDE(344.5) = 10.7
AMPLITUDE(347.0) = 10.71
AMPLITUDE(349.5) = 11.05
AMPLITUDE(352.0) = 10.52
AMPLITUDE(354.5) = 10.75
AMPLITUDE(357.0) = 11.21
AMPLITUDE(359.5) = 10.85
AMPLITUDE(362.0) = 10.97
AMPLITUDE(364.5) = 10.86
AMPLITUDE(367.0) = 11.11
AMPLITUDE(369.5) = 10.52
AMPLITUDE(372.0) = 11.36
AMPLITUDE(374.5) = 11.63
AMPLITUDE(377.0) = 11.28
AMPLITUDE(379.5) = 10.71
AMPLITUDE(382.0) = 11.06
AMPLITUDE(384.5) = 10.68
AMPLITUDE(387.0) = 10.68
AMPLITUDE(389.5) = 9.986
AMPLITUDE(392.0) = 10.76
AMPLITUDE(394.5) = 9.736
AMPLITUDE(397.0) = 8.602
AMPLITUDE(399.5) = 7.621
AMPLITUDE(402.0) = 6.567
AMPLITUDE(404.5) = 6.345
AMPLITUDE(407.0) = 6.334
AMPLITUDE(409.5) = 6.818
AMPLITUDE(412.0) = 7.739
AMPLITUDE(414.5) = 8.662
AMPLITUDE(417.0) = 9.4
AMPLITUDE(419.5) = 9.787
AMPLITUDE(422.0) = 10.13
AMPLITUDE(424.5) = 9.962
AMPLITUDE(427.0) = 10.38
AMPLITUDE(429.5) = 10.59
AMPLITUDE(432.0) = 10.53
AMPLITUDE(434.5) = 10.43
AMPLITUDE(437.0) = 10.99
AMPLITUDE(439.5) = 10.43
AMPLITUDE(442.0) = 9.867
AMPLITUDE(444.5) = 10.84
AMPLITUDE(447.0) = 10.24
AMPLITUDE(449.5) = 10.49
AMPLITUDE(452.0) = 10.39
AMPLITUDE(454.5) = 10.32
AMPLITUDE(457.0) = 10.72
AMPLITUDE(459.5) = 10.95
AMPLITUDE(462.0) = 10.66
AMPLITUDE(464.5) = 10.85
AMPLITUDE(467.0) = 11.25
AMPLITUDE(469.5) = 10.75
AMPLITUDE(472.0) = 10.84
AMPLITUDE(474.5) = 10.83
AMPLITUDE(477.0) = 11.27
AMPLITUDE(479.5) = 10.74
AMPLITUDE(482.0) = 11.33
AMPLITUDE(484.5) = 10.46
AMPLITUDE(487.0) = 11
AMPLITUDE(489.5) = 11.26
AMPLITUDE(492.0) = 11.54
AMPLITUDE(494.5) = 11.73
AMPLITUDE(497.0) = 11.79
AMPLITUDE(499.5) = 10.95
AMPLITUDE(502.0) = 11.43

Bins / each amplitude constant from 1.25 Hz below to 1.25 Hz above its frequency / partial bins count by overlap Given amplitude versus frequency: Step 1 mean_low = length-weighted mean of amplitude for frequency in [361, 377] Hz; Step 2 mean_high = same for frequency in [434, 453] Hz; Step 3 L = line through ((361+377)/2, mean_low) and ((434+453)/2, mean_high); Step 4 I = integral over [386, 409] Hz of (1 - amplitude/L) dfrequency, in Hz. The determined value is 5.1 Hz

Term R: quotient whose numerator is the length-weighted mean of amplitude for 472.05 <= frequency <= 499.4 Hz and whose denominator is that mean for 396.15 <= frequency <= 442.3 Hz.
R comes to 1.2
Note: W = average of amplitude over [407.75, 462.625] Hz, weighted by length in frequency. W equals 9.97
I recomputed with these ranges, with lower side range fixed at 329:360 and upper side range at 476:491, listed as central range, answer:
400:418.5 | 5.8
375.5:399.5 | 1.2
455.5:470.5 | 0.2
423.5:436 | 0.6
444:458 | 0.6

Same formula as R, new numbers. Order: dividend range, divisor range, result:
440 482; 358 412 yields 1.10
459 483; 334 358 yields 1.02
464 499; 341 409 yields 1.11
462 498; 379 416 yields 1.26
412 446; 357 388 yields 0.92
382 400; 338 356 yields 0.94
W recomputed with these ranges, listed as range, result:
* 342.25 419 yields 9.84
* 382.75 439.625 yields 9.26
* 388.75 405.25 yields 8.54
